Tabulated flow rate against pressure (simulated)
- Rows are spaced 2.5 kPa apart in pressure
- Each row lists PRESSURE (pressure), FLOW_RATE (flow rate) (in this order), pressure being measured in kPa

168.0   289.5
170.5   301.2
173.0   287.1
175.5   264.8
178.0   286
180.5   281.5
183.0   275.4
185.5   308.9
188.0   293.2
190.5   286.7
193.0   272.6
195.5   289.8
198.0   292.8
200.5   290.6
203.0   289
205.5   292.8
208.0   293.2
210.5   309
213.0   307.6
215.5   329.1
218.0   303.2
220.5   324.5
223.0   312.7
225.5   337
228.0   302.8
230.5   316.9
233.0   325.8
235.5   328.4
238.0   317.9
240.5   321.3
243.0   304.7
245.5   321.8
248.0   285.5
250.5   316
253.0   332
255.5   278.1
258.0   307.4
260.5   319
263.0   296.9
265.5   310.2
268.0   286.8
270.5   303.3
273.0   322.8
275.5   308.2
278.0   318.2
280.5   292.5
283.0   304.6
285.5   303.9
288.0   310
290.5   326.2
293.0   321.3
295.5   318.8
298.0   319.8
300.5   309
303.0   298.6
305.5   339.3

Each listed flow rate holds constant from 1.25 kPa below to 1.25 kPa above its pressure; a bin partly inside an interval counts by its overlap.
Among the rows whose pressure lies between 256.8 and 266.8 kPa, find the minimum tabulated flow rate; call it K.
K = 296.9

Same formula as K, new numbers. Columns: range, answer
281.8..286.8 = 303.9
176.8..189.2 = 275.4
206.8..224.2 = 293.2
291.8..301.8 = 309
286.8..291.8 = 310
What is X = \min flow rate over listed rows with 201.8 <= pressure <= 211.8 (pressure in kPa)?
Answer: 289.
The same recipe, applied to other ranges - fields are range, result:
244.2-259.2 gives 278.1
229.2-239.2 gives 316.9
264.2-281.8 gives 286.8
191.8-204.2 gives 272.6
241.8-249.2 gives 285.5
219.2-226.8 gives 312.7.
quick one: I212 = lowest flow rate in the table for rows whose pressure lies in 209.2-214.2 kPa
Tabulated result 307.6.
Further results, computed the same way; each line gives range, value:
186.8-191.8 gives 286.7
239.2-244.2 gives 304.7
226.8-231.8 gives 302.8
